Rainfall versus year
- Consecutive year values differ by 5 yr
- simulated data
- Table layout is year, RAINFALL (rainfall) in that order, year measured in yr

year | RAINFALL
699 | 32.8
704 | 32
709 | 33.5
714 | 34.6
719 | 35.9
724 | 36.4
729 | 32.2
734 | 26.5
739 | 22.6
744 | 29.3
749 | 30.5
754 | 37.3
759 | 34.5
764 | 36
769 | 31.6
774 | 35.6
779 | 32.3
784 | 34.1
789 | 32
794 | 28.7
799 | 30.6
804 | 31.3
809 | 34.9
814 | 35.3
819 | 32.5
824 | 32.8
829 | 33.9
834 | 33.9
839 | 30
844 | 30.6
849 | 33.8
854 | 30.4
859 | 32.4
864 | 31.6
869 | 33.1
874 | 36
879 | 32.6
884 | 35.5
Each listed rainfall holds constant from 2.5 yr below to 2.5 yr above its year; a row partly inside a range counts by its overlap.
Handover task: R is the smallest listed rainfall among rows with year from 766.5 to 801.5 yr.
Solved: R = 28.7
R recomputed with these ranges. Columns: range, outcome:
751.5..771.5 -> 31.6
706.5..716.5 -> 33.5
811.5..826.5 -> 32.5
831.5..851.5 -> 30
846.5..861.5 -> 30.4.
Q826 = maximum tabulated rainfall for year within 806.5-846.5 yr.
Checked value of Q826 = 35.3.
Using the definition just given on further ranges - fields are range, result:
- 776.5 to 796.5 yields 34.1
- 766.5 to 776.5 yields 35.6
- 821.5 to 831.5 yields 33.9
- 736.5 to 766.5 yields 37.3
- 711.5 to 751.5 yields 36.4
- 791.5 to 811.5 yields 34.9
